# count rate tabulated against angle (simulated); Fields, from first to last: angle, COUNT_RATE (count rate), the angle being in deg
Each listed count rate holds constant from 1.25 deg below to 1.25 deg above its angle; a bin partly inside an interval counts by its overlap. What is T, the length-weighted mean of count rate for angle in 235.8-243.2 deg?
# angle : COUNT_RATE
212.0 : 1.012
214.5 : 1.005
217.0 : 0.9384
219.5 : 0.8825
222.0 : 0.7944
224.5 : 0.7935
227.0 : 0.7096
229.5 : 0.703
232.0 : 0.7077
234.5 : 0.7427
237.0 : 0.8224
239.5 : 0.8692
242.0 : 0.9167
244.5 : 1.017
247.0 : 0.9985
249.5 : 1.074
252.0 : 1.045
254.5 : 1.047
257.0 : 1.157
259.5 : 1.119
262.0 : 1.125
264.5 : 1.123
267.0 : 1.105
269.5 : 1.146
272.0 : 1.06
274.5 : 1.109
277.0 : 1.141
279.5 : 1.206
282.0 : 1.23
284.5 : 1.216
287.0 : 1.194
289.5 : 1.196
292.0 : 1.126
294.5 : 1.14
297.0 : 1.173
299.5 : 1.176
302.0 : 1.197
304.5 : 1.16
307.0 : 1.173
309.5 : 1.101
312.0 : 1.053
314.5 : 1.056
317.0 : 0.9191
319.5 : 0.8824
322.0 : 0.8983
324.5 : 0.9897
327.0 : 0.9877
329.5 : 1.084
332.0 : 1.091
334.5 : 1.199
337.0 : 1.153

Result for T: 0.869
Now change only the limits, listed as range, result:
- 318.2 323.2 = 0.891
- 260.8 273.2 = 1.11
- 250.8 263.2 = 1.1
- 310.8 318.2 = 1.01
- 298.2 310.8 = 1.16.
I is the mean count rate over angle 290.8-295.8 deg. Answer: 1.13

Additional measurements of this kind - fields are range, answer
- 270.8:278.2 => 1.1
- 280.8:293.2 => 1.19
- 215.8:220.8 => 0.909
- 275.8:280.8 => 1.17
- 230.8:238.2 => 0.757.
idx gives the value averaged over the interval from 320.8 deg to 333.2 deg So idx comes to 1.01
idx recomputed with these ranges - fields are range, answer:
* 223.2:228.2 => 0.752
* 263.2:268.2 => 1.11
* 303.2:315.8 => 1.11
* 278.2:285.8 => 1.22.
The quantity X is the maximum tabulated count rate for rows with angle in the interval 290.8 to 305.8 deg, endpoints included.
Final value 1.197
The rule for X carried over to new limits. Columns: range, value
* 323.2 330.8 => 1.084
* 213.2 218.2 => 1.005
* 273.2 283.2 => 1.23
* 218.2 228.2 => 0.8825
